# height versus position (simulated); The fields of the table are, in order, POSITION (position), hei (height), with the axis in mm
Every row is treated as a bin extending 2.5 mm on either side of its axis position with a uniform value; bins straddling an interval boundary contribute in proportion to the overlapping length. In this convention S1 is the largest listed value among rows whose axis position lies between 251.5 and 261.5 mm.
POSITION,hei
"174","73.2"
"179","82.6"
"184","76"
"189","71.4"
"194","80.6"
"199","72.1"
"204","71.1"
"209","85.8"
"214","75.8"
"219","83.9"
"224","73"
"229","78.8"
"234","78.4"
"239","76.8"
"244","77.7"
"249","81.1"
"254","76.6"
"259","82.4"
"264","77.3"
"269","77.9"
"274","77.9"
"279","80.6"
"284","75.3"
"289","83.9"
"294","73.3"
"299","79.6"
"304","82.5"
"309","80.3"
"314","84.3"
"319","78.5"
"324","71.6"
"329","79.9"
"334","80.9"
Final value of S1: 82.4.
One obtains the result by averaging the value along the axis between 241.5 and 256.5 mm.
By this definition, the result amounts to 78.5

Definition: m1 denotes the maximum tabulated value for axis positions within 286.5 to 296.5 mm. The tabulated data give 83.9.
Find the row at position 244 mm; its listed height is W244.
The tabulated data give 77.7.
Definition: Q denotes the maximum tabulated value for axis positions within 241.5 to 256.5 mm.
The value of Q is 81.1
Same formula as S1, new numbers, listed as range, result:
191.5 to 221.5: 85.8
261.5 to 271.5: 77.9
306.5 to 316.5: 84.3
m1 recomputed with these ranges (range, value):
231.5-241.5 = 78.4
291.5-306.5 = 82.5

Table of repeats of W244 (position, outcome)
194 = 80.6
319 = 78.5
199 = 72.1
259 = 82.4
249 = 81.1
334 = 80.9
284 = 75.3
